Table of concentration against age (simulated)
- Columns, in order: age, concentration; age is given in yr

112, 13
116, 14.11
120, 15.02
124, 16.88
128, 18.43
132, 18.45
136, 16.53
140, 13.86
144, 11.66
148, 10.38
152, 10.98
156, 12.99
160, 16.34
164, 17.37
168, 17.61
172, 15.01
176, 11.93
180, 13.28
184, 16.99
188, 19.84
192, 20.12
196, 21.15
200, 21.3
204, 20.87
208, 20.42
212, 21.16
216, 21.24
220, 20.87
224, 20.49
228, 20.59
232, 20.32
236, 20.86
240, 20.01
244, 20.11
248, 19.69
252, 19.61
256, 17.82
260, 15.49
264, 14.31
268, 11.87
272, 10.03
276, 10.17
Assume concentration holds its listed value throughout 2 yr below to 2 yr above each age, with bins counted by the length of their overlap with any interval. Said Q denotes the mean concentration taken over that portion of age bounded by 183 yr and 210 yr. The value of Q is 20.2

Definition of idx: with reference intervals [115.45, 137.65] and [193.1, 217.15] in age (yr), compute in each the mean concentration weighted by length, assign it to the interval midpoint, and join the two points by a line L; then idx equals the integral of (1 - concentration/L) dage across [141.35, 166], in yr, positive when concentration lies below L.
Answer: 6.7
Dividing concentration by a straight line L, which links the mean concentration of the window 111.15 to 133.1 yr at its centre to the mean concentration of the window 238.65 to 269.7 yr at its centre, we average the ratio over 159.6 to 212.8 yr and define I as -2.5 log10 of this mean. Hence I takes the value -0.09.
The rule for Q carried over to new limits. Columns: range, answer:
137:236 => 17.4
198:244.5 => 20.7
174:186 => 14.1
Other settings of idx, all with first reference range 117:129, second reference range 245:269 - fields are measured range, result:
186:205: -4.6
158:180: 1.5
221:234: -2.9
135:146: 1.8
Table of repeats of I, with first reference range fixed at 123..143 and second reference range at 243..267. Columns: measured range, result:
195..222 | -0.22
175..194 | 0.02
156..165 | 0.06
